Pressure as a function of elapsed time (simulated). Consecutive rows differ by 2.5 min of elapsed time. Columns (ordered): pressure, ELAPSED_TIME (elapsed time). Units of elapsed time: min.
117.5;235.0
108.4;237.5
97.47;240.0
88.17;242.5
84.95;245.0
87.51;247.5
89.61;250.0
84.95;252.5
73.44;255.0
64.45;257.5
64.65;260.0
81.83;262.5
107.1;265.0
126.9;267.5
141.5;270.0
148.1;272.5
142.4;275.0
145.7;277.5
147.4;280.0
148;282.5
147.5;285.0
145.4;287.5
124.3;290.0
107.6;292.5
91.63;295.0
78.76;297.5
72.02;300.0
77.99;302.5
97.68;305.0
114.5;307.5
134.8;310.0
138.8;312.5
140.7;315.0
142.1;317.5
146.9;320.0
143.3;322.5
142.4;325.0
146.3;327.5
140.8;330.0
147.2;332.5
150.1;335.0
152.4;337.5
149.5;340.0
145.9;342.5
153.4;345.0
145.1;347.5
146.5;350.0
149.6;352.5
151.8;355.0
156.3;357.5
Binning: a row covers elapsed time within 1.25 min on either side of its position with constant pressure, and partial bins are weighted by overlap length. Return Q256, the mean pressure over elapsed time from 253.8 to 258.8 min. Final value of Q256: 68.9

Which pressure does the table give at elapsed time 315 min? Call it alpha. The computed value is 140.7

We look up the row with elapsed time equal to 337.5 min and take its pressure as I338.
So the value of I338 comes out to 152.4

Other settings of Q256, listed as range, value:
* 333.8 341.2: 151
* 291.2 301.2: 87.8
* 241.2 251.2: 87.6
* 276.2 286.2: 147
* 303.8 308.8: 106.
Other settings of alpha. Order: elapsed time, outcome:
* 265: 107.1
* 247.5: 87.51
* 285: 147.5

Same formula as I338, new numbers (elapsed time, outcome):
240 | 97.47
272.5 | 148.1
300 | 72.02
